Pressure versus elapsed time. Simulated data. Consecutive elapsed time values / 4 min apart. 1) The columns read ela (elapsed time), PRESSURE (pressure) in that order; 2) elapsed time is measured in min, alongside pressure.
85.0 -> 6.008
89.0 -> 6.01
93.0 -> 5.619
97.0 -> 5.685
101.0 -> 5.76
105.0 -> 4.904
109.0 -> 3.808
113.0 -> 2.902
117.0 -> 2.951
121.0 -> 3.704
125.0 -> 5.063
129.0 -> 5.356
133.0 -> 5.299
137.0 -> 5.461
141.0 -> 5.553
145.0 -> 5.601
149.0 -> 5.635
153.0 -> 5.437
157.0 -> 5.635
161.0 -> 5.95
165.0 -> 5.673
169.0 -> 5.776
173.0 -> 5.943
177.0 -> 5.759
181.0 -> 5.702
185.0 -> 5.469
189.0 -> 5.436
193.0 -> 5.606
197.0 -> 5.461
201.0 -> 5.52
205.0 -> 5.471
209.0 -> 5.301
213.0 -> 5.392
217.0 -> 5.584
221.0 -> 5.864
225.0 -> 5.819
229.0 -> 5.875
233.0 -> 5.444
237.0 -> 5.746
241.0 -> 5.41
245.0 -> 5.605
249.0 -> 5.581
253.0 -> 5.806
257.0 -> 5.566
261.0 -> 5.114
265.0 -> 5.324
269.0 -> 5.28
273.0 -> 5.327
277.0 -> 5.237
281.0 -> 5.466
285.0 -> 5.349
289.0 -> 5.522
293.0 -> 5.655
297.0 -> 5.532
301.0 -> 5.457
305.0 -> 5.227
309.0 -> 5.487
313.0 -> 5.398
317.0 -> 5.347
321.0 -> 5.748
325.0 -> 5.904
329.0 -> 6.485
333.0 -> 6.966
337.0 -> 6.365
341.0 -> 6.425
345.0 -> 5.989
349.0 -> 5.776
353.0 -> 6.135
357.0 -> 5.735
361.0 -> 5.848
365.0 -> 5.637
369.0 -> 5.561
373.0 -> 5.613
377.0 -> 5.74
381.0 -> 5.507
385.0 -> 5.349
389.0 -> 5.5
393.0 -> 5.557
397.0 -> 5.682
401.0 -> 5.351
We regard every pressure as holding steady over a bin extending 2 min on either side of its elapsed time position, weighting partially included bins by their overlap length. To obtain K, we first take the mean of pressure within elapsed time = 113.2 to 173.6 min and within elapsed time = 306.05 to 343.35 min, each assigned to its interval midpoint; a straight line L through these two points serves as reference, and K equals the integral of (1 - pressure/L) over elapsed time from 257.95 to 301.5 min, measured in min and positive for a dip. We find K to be 3.0 min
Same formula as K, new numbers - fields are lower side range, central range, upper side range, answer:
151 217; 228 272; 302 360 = 1.8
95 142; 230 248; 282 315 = -1.3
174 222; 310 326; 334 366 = 1.0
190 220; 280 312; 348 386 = 0.8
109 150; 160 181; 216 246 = -3.0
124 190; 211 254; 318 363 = 1.1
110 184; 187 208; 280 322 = -0.9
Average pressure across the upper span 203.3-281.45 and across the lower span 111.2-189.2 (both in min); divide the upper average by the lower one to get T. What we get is 1.1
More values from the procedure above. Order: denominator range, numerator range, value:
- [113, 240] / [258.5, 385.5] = 1.05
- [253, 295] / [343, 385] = 1.06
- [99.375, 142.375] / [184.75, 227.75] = 1.21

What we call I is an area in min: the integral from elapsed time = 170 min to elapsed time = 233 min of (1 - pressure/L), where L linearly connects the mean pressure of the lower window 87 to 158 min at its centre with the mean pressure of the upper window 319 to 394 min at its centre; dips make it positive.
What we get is -3.6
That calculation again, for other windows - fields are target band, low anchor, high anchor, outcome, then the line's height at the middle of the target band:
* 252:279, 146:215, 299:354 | 1.9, 5.78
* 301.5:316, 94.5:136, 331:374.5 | 0.9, 5.74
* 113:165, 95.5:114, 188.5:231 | -0.9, 4.97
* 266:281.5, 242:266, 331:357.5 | 1.0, 5.66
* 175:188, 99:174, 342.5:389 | -1.1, 5.19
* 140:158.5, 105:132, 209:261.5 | -4.5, 4.48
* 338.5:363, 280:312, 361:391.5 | -2.0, 5.54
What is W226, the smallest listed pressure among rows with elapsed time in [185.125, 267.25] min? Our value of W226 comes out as 5.114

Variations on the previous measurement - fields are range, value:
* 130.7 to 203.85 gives 5.299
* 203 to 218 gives 5.301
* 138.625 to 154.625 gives 5.437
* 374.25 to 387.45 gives 5.349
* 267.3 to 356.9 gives 5.227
